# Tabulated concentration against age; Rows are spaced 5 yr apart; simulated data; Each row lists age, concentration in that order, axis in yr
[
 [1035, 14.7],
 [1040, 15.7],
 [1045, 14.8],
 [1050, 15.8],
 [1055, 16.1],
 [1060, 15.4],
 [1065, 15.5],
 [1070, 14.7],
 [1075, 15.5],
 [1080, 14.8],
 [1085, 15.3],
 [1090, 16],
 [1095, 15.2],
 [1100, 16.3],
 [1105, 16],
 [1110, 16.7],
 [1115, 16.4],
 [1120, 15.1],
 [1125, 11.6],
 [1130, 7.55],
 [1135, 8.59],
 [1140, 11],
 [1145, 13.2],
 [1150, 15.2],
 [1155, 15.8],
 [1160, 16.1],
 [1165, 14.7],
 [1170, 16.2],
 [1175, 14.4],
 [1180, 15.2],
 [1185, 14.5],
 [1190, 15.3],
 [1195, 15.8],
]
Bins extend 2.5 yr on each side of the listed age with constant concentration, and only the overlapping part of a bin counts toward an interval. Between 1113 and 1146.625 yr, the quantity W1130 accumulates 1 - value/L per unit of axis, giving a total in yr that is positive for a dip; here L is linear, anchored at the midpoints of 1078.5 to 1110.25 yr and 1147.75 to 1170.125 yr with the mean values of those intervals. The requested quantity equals 8.2 yr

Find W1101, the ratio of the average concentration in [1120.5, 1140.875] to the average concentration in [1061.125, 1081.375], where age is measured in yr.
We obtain 0.7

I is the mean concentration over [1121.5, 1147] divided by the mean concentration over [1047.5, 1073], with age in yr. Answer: 0.7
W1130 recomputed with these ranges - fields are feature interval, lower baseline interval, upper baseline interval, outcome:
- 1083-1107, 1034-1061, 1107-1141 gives -3.8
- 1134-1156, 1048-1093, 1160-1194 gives 3.5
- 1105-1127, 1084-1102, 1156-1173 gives 0.8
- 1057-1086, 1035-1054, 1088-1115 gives 0.9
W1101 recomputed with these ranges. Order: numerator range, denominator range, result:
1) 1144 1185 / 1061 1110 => 0.97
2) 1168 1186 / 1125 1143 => 1.59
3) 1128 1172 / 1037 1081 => 0.86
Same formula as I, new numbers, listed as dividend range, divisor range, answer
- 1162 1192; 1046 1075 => 0.97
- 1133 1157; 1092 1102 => 0.81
